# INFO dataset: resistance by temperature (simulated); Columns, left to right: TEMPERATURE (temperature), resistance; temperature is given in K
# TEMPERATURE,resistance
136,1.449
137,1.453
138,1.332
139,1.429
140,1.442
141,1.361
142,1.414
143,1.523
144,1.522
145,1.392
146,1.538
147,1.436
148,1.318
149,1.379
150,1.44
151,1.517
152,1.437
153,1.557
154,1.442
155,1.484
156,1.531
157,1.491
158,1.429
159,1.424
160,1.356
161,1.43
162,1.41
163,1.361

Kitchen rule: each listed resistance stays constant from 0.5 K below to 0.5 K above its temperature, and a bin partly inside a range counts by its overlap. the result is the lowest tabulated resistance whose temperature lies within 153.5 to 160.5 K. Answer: 1.356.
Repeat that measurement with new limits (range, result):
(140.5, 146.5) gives 1.361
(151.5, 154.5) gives 1.437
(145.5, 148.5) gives 1.318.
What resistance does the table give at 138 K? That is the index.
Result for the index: 1.332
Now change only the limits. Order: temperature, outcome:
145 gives 1.392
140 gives 1.442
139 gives 1.429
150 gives 1.44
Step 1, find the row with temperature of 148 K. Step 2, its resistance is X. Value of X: 1.318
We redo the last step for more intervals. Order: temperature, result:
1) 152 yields 1.437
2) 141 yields 1.361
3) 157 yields 1.491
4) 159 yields 1.424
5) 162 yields 1.41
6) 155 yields 1.484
